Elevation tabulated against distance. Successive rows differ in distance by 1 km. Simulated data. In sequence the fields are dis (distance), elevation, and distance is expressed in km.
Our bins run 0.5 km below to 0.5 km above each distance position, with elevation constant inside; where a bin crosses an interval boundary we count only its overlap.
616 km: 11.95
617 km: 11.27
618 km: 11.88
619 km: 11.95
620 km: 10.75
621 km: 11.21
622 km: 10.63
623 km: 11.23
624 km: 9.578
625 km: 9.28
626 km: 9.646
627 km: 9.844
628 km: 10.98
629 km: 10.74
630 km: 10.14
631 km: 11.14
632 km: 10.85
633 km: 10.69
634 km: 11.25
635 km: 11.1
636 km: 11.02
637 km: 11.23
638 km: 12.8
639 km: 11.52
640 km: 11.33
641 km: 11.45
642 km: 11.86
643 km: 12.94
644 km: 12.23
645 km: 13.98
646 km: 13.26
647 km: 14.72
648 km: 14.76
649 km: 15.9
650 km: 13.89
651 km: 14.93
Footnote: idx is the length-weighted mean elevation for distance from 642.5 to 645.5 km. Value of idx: 13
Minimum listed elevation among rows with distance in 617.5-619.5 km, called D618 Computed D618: 11.88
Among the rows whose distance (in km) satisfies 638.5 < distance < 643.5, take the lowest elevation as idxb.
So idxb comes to 11.33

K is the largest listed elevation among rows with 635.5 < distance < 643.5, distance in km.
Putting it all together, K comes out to 12.94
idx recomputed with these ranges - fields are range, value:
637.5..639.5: 12.2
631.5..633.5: 10.8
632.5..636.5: 11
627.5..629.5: 10.9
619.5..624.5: 10.7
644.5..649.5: 14.5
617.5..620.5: 11.5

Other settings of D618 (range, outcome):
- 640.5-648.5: 11.45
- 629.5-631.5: 10.14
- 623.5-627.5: 9.28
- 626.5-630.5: 9.844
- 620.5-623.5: 10.63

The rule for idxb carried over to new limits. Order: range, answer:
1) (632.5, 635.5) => 10.69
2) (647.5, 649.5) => 14.76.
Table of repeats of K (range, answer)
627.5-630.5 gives 10.98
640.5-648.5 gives 14.76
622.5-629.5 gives 11.23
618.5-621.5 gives 11.95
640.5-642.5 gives 11.86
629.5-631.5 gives 11.14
